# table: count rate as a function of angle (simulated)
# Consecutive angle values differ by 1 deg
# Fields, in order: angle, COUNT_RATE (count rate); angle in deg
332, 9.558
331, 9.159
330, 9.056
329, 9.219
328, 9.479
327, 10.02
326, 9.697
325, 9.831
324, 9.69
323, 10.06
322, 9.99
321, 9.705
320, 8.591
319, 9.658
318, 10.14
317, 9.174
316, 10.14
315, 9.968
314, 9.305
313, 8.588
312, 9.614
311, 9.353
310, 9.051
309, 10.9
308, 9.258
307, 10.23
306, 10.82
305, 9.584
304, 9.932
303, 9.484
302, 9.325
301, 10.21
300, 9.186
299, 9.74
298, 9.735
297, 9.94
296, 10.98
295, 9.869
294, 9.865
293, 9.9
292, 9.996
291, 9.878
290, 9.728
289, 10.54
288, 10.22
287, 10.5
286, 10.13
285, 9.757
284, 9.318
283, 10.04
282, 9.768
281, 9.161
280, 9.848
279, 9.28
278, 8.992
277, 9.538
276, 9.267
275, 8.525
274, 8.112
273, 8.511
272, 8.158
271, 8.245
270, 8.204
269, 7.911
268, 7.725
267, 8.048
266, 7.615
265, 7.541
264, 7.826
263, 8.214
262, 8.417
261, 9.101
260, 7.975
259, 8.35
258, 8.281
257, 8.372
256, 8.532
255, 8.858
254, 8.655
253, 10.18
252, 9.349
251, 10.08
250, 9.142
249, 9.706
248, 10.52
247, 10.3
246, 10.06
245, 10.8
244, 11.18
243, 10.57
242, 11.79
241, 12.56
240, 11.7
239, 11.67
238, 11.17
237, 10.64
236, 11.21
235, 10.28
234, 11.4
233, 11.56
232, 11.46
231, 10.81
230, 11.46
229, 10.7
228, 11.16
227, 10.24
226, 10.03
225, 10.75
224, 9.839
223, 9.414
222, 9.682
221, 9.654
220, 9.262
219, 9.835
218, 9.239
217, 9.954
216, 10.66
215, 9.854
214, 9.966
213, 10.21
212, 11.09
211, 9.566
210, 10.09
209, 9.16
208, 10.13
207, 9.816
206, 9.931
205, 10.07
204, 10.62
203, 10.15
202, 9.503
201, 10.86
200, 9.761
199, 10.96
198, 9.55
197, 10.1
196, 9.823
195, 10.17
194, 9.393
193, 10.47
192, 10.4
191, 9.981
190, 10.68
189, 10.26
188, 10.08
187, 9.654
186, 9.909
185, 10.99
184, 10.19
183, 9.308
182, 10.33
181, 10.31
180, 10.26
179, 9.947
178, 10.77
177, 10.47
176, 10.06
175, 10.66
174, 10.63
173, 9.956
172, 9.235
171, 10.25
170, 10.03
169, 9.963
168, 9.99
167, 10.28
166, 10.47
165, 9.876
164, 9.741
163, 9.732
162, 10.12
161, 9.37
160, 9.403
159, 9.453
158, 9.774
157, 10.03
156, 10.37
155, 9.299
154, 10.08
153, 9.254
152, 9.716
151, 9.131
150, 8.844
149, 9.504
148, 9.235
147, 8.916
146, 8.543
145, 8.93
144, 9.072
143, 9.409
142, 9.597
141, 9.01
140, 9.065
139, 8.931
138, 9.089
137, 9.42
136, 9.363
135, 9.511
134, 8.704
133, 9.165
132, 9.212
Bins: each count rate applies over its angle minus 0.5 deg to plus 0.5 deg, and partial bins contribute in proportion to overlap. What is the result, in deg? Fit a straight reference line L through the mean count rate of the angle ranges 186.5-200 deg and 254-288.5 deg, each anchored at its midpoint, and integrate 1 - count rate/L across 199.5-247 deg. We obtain -4.4 deg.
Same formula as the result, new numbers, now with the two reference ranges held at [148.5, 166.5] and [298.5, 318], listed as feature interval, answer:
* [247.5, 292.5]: 3.1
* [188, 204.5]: -0.8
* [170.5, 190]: -1.0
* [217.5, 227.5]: -0.1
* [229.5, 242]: -2.1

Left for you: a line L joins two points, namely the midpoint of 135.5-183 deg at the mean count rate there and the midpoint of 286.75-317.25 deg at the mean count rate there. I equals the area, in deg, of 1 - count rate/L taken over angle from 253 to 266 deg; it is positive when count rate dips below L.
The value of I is 1.9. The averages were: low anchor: 9.7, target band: 8.39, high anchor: 9.84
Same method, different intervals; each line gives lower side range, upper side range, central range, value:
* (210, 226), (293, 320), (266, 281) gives 1.9 deg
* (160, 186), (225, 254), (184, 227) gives 1.5 deg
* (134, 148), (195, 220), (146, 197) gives -2.0 deg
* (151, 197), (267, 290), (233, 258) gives -2.4 deg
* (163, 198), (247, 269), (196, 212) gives -0.6 deg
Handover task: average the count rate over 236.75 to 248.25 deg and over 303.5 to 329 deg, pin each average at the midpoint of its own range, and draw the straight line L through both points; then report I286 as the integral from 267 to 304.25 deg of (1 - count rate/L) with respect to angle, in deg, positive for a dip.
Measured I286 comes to 3.1 deg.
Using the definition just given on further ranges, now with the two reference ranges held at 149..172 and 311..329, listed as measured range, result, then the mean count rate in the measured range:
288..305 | -0.5 deg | 9.89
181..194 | -0.6 deg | 10.2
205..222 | -0.3 deg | 9.9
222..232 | -0.8 deg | 10.5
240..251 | -1.1 deg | 10.7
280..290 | -0.3 deg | 9.92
